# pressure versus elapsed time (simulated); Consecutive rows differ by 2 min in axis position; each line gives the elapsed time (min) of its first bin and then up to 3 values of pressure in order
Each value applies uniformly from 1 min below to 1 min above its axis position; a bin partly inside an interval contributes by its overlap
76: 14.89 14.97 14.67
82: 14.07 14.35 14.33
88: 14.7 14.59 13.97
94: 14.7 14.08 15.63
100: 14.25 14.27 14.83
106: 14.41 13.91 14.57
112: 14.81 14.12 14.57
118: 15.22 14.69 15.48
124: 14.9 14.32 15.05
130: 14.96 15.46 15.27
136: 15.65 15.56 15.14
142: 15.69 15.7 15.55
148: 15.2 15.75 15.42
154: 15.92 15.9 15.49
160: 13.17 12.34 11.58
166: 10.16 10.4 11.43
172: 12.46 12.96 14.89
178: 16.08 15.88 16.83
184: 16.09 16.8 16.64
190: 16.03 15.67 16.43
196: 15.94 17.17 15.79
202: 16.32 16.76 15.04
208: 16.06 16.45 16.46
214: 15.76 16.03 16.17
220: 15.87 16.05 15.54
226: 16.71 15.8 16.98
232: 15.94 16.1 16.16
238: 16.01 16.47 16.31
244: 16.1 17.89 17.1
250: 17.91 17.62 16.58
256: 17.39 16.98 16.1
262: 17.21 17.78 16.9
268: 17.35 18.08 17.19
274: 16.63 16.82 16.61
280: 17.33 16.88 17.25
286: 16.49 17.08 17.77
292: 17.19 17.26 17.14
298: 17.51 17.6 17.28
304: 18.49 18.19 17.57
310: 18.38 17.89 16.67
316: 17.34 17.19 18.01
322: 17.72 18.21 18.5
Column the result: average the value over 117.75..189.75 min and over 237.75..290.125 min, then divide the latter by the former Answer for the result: 1.16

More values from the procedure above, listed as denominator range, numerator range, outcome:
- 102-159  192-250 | 1.08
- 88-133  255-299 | 1.17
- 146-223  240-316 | 1.14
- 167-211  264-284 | 1.11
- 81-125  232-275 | 1.16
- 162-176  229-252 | 1.41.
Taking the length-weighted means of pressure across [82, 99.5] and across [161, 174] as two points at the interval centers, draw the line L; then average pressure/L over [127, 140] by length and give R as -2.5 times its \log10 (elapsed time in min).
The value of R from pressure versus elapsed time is -0.19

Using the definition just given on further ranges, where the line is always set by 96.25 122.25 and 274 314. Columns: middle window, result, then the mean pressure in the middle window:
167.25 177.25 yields 0.23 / 12.6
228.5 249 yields 0.00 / 16.5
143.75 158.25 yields -0.03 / 15.6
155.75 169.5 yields 0.23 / 12.5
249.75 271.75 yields -0.02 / 17.2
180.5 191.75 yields -0.04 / 16.4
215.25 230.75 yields 0.01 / 16.1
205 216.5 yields 0.01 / 16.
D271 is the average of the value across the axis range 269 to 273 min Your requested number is 17.6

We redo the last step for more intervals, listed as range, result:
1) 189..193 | 15.9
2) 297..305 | 17.7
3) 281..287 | 16.9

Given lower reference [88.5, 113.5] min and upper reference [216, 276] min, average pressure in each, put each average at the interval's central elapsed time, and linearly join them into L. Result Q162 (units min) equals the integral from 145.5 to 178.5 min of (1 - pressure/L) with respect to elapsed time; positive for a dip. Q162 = 3.6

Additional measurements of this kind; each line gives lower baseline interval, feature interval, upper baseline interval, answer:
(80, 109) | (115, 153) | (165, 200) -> -1.6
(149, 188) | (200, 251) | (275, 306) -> -2.1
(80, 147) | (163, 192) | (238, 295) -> 2.9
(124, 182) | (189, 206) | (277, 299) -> -0.9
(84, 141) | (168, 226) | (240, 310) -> 1.5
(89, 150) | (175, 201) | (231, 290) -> -0.5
